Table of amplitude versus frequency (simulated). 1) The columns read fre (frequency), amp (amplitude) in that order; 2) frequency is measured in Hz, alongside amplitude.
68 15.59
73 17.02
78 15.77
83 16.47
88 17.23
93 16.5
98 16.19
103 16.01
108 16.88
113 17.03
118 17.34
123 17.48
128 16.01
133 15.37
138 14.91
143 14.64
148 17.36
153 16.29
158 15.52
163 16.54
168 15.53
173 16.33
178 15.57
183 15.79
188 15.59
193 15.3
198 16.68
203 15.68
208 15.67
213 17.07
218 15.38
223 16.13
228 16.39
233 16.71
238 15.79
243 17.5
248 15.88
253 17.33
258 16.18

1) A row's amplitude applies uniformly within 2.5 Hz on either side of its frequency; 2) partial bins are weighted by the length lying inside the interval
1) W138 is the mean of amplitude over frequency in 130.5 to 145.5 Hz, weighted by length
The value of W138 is 15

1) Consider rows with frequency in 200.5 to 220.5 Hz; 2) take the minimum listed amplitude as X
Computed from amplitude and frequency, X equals 15.38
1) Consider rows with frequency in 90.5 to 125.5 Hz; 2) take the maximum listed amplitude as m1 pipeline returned 17.48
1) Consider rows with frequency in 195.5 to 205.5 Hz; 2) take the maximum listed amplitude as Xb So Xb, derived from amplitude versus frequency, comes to 16.68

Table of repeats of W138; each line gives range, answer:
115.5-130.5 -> 16.9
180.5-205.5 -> 15.8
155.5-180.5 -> 15.9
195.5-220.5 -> 16.1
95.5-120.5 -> 16.7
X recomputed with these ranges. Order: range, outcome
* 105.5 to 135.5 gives 15.37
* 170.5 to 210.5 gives 15.3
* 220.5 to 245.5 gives 15.79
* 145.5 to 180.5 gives 15.52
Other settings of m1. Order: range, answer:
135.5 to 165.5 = 17.36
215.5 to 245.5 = 17.5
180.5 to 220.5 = 17.07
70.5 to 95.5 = 17.23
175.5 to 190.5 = 15.79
